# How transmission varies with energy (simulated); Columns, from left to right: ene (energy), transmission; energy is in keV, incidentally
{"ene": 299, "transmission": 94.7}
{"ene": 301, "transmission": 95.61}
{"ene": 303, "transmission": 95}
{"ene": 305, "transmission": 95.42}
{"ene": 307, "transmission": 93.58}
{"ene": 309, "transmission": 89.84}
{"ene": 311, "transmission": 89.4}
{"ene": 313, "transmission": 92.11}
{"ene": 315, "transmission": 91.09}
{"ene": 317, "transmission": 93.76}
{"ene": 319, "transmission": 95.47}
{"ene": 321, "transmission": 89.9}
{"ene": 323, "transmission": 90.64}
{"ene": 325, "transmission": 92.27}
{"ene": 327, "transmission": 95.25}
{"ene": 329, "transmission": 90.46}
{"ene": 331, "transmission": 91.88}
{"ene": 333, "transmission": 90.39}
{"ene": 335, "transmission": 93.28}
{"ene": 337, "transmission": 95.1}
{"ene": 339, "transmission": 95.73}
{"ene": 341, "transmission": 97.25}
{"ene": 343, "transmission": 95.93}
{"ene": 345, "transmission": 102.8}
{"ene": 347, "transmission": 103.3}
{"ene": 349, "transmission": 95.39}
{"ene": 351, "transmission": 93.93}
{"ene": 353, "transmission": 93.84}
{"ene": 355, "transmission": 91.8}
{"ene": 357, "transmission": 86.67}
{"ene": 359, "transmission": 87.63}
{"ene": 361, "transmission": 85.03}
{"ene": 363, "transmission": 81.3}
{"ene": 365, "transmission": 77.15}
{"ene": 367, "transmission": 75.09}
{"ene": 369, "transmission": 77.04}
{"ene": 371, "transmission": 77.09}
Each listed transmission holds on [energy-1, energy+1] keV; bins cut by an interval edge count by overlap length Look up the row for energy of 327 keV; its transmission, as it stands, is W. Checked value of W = 95.25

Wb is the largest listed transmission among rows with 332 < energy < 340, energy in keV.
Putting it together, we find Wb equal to 95.73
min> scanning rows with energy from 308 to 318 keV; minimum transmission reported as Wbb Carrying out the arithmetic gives 89.4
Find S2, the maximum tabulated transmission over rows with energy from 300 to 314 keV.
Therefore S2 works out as 95.61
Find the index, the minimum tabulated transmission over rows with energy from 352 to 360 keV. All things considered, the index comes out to 86.67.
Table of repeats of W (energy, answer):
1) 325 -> 92.27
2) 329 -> 90.46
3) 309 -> 89.84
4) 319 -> 95.47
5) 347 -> 103.3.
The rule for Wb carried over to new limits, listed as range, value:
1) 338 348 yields 103.3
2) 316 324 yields 95.47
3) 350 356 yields 93.93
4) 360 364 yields 85.03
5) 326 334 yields 95.25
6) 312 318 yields 93.76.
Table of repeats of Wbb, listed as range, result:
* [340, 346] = 95.93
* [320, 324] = 89.9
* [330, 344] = 90.39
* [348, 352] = 93.93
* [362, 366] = 77.15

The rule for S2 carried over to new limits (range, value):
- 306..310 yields 93.58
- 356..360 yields 87.63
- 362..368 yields 81.3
